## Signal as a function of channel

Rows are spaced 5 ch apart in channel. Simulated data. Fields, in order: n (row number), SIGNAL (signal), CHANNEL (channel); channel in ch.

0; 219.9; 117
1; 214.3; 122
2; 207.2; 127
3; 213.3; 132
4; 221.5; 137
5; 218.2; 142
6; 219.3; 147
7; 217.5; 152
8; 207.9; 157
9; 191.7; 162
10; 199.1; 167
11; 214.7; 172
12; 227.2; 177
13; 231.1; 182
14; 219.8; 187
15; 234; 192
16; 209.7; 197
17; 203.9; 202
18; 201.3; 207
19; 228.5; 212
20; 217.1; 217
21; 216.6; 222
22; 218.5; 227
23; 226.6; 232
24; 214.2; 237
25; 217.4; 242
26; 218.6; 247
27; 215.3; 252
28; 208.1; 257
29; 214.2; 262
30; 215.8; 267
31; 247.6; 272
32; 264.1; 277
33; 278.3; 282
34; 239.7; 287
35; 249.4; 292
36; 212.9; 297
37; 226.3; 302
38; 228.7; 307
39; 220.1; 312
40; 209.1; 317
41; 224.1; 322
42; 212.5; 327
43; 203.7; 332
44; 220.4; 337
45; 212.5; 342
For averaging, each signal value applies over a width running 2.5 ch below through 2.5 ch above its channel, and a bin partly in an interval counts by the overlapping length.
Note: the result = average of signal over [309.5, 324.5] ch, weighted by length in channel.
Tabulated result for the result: 218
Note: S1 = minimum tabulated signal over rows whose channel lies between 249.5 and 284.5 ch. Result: 208.1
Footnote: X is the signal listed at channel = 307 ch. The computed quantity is 228.7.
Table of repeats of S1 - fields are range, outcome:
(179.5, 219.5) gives 201.3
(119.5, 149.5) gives 207.2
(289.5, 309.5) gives 212.9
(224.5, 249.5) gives 214.2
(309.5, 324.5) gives 209.1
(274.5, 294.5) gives 239.7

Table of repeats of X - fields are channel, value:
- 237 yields 214.2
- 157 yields 207.9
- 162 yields 191.7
